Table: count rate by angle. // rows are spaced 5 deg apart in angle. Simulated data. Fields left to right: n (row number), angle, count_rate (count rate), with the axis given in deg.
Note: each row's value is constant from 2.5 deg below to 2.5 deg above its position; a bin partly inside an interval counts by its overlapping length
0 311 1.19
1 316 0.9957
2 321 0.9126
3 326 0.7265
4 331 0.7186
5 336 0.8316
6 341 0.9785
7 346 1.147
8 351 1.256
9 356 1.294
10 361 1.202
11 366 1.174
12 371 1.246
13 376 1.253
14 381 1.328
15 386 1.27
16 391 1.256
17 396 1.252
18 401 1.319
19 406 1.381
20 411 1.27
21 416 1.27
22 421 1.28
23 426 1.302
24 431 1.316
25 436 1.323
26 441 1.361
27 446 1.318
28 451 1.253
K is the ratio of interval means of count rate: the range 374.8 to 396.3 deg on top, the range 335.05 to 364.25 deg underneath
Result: 1.1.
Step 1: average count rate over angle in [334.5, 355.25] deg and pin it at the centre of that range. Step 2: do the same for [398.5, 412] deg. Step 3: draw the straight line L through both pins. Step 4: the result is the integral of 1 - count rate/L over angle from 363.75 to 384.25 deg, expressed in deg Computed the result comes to -0.8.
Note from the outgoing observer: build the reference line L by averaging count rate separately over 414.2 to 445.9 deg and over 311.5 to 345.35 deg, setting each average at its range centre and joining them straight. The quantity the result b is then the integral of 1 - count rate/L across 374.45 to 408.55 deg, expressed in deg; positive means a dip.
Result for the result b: -4.2 deg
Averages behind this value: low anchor 0.896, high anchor 1.31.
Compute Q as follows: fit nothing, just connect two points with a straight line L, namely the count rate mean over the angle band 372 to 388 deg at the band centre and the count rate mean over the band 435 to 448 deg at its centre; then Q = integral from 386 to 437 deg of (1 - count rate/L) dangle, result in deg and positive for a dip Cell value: 0.5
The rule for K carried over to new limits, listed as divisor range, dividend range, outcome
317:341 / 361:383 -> 1.50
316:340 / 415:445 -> 1.58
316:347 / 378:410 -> 1.47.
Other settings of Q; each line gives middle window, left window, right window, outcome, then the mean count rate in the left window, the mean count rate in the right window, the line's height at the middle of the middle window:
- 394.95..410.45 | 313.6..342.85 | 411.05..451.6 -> -1.81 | 0.858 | 1.3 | 1.18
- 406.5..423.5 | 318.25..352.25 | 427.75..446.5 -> -0.62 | 0.927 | 1.33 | 1.24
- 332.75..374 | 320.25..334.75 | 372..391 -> -4.83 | 0.775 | 1.28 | 1.02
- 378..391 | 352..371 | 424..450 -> -0.33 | 1.23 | 1.32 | 1.26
